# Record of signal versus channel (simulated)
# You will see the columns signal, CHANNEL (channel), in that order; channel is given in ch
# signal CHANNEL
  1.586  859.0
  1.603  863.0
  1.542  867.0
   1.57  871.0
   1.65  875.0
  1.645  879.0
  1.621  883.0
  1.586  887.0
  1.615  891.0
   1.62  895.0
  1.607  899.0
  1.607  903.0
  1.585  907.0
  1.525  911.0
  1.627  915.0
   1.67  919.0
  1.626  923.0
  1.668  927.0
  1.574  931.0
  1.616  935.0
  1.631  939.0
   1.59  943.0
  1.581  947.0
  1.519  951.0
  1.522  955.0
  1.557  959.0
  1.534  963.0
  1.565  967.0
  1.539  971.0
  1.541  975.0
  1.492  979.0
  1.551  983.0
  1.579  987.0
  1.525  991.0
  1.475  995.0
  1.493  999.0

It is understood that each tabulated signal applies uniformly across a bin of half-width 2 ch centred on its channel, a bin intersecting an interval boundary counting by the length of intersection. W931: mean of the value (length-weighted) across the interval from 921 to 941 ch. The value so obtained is 1.62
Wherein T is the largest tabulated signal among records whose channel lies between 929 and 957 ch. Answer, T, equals 1.631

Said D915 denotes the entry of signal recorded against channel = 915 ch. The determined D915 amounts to 1.627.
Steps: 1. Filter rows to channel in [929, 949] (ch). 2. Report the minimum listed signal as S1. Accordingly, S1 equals 1.574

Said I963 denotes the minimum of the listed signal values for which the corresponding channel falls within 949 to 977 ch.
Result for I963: 1.519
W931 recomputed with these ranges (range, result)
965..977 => 1.55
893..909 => 1.6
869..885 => 1.62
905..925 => 1.61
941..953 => 1.56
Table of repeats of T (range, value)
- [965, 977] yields 1.565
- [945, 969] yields 1.581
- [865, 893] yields 1.65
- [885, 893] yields 1.615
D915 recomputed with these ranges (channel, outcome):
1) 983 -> 1.551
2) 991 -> 1.525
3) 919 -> 1.67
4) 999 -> 1.493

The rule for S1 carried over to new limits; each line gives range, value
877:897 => 1.586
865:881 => 1.542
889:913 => 1.525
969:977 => 1.539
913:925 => 1.626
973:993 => 1.492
